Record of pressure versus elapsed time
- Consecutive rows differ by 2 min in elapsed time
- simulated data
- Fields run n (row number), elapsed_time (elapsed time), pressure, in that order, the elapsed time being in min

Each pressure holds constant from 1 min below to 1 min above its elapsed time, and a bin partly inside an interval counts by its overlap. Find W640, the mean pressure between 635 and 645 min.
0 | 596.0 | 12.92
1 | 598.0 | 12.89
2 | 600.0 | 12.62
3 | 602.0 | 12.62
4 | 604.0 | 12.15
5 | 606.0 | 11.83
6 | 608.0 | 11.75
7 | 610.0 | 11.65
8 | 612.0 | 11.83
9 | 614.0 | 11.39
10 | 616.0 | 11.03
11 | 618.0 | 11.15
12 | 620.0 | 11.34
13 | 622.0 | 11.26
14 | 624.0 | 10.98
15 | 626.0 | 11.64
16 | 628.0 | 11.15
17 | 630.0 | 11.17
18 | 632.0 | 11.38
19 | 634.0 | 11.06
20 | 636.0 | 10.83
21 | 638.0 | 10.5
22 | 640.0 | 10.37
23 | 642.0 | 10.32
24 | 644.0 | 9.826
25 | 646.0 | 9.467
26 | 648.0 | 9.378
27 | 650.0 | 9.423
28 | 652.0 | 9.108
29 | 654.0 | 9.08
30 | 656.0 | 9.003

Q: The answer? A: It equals 10.4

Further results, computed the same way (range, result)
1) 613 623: 11.2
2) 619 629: 11.3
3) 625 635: 11.3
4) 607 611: 11.7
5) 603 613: 11.8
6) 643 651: 9.52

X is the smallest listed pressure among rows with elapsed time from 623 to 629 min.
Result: 10.98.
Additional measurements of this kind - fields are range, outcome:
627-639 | 10.5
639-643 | 10.32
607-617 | 11.03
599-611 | 11.65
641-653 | 9.108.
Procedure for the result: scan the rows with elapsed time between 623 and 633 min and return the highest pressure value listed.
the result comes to 11.64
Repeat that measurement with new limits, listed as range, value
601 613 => 12.62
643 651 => 9.826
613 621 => 11.39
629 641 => 11.38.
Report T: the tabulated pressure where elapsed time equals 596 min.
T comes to 12.92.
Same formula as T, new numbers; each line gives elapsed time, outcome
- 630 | 11.17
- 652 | 9.108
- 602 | 12.62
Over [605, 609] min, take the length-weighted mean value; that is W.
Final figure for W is 11.8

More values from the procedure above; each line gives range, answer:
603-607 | 12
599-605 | 12.5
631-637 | 11.1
